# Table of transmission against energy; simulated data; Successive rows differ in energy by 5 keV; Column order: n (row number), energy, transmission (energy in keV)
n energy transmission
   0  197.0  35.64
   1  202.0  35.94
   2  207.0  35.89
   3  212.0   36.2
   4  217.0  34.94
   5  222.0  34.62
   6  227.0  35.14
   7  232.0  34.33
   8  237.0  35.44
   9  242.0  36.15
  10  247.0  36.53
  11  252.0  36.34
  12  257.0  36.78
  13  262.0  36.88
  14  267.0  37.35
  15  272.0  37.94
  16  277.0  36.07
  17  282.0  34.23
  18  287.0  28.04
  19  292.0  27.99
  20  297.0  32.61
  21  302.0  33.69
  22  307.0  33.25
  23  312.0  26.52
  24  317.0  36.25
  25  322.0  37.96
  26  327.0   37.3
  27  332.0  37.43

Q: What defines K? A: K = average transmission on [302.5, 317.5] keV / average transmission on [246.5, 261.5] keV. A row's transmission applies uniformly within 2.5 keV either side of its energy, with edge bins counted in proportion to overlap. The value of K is 0.87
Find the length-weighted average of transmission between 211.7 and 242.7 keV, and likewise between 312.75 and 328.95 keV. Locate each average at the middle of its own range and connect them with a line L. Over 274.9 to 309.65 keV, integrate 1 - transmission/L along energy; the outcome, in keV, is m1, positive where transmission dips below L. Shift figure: 3.4 keV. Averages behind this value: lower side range 35.1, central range 32.2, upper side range 36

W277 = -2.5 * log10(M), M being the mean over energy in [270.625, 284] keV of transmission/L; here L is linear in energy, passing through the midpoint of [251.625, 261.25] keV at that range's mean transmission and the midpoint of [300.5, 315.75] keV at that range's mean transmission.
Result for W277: -0.04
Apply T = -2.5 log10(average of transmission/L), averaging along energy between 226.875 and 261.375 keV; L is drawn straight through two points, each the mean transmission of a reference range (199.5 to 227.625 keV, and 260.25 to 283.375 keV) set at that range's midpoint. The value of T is 0.00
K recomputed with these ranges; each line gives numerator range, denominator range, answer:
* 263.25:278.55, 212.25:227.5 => 1.06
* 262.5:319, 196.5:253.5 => 0.93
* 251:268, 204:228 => 1.04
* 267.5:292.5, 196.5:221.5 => 0.94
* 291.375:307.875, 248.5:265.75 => 0.88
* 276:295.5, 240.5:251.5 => 0.86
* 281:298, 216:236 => 0.87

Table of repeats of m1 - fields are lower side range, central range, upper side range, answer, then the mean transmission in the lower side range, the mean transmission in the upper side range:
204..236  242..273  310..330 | -1.6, 35.2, 34.8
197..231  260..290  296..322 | -0.9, 35.4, 33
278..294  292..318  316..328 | 1.8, 30.7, 37.3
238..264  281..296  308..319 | 1.6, 36.5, 31.4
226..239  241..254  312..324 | -0.5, 34.9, 34.9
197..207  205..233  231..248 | 0.4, 35.9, 35.6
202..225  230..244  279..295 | -0.6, 35.5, 30.4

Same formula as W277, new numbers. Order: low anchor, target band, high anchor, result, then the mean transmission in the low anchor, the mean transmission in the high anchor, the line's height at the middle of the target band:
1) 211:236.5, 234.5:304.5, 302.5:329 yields -0.004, 35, 34.2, 34.6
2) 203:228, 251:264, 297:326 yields -0.063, 35.4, 33.6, 34.6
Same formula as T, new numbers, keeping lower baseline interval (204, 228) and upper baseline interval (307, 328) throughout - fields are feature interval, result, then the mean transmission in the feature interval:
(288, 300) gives 0.14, 30.2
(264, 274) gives -0.09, 37.6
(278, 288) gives 0.07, 32.3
